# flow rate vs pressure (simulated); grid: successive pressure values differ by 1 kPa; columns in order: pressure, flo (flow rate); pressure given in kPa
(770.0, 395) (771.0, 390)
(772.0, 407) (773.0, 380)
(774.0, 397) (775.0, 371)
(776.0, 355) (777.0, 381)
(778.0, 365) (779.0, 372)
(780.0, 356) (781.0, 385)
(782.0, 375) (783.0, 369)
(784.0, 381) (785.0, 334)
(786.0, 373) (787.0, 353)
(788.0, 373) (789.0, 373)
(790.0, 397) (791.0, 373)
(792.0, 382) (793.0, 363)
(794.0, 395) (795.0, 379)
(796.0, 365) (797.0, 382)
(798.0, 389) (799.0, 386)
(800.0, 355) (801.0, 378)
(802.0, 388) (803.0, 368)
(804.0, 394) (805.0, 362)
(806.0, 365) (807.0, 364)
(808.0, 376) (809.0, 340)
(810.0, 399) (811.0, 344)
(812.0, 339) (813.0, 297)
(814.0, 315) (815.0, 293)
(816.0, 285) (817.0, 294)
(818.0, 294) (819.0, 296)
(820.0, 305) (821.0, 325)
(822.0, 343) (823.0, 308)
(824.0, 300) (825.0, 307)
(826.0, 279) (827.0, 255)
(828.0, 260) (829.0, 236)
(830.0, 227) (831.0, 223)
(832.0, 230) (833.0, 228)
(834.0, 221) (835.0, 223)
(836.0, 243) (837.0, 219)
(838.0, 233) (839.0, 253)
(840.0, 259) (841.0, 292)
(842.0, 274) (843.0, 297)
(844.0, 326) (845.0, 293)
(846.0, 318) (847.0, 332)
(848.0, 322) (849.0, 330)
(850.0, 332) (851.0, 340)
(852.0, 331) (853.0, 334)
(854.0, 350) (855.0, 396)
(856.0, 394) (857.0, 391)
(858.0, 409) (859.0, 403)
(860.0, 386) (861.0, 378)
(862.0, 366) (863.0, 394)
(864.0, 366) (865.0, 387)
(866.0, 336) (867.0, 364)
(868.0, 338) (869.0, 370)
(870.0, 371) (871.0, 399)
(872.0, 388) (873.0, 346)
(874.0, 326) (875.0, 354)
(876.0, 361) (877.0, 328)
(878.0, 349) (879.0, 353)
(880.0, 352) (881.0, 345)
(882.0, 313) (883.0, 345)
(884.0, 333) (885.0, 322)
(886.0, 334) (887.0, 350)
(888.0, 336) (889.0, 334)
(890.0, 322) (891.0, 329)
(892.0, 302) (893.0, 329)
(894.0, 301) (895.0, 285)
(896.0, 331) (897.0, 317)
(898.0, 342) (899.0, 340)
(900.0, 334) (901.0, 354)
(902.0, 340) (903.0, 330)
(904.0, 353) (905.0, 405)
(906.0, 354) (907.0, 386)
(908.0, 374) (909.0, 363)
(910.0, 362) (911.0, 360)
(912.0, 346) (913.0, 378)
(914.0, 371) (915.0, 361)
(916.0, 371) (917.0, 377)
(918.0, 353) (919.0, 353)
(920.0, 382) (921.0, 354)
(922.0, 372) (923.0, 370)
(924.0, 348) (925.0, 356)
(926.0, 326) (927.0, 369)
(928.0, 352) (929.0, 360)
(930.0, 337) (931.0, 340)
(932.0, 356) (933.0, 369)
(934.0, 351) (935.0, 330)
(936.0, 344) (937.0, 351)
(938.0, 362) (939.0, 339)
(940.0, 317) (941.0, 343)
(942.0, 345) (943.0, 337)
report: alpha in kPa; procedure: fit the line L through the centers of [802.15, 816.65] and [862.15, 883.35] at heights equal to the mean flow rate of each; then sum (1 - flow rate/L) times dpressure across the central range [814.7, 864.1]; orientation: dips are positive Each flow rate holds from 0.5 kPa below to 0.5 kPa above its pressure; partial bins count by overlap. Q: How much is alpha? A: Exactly 6.5 kPa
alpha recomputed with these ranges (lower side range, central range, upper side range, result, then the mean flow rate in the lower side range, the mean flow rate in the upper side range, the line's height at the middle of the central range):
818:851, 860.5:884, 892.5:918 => -3.0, 279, 351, 317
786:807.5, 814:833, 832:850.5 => 2.2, 375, 276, 316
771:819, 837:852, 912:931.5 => 2.6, 363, 359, 361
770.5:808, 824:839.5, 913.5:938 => 5.2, 375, 356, 369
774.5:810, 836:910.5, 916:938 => 4.5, 372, 355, 362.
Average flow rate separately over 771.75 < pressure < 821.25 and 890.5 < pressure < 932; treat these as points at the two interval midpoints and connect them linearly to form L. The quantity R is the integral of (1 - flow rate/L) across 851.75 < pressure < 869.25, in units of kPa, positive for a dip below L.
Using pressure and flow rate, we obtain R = -0.9 kPa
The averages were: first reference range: 360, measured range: 372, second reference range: 350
